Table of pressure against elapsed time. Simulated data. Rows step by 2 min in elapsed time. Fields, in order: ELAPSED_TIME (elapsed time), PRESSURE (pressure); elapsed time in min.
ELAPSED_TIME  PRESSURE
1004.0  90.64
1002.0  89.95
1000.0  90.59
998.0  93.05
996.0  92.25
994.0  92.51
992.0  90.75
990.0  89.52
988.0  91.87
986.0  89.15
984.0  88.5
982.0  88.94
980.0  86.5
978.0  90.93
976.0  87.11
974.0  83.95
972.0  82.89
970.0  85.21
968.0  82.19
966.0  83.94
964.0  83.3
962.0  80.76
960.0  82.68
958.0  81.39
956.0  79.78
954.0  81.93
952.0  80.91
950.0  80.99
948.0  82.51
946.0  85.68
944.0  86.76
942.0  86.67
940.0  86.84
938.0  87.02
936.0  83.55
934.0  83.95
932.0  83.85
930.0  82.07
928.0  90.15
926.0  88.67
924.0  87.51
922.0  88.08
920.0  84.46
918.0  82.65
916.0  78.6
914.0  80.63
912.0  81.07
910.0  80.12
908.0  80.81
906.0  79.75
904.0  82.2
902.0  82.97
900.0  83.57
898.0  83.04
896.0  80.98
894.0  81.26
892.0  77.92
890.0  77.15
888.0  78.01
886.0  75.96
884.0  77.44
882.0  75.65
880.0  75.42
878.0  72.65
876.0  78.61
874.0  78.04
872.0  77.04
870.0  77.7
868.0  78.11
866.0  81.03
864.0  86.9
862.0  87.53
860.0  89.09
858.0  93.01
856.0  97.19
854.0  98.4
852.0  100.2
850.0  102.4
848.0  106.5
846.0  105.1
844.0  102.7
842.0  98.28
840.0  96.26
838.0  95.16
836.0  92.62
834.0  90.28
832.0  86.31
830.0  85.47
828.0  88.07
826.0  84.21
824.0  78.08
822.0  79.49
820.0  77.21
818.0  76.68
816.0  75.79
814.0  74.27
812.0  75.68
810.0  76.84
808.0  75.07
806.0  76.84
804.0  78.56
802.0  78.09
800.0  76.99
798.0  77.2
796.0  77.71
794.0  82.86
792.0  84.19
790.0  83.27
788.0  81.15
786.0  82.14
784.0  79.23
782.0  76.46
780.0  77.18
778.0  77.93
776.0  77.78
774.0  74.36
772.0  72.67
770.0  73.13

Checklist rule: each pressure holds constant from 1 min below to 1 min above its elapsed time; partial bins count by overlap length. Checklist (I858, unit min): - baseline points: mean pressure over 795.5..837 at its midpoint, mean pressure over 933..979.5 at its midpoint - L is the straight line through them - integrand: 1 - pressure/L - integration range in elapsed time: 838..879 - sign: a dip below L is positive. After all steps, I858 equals -4.7 min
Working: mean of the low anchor 80.1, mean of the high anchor 84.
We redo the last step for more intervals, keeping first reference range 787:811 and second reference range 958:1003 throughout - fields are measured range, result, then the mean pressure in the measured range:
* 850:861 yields -1.96 min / 96.2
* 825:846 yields -3.07 min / 92.6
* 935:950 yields 0.07 min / 85.3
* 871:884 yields 1.00 min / 76.3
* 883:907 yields 1.00 min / 80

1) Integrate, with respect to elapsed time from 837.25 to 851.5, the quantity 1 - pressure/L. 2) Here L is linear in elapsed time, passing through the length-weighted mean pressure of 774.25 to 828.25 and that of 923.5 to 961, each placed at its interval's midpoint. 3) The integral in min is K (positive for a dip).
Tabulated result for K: -3.7 min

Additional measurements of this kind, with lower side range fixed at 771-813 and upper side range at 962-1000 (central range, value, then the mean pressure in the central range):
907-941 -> 0.3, 84.1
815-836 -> -0.7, 82.7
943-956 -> 0.5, 82.9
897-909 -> 0.3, 82.1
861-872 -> 0.0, 81.8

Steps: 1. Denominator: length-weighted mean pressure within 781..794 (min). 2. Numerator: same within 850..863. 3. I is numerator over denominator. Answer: 1.17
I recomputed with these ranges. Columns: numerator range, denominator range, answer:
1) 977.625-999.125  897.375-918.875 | 1.11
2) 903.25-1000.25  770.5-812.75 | 1.09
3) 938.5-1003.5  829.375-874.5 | 0.94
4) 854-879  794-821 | 1.09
